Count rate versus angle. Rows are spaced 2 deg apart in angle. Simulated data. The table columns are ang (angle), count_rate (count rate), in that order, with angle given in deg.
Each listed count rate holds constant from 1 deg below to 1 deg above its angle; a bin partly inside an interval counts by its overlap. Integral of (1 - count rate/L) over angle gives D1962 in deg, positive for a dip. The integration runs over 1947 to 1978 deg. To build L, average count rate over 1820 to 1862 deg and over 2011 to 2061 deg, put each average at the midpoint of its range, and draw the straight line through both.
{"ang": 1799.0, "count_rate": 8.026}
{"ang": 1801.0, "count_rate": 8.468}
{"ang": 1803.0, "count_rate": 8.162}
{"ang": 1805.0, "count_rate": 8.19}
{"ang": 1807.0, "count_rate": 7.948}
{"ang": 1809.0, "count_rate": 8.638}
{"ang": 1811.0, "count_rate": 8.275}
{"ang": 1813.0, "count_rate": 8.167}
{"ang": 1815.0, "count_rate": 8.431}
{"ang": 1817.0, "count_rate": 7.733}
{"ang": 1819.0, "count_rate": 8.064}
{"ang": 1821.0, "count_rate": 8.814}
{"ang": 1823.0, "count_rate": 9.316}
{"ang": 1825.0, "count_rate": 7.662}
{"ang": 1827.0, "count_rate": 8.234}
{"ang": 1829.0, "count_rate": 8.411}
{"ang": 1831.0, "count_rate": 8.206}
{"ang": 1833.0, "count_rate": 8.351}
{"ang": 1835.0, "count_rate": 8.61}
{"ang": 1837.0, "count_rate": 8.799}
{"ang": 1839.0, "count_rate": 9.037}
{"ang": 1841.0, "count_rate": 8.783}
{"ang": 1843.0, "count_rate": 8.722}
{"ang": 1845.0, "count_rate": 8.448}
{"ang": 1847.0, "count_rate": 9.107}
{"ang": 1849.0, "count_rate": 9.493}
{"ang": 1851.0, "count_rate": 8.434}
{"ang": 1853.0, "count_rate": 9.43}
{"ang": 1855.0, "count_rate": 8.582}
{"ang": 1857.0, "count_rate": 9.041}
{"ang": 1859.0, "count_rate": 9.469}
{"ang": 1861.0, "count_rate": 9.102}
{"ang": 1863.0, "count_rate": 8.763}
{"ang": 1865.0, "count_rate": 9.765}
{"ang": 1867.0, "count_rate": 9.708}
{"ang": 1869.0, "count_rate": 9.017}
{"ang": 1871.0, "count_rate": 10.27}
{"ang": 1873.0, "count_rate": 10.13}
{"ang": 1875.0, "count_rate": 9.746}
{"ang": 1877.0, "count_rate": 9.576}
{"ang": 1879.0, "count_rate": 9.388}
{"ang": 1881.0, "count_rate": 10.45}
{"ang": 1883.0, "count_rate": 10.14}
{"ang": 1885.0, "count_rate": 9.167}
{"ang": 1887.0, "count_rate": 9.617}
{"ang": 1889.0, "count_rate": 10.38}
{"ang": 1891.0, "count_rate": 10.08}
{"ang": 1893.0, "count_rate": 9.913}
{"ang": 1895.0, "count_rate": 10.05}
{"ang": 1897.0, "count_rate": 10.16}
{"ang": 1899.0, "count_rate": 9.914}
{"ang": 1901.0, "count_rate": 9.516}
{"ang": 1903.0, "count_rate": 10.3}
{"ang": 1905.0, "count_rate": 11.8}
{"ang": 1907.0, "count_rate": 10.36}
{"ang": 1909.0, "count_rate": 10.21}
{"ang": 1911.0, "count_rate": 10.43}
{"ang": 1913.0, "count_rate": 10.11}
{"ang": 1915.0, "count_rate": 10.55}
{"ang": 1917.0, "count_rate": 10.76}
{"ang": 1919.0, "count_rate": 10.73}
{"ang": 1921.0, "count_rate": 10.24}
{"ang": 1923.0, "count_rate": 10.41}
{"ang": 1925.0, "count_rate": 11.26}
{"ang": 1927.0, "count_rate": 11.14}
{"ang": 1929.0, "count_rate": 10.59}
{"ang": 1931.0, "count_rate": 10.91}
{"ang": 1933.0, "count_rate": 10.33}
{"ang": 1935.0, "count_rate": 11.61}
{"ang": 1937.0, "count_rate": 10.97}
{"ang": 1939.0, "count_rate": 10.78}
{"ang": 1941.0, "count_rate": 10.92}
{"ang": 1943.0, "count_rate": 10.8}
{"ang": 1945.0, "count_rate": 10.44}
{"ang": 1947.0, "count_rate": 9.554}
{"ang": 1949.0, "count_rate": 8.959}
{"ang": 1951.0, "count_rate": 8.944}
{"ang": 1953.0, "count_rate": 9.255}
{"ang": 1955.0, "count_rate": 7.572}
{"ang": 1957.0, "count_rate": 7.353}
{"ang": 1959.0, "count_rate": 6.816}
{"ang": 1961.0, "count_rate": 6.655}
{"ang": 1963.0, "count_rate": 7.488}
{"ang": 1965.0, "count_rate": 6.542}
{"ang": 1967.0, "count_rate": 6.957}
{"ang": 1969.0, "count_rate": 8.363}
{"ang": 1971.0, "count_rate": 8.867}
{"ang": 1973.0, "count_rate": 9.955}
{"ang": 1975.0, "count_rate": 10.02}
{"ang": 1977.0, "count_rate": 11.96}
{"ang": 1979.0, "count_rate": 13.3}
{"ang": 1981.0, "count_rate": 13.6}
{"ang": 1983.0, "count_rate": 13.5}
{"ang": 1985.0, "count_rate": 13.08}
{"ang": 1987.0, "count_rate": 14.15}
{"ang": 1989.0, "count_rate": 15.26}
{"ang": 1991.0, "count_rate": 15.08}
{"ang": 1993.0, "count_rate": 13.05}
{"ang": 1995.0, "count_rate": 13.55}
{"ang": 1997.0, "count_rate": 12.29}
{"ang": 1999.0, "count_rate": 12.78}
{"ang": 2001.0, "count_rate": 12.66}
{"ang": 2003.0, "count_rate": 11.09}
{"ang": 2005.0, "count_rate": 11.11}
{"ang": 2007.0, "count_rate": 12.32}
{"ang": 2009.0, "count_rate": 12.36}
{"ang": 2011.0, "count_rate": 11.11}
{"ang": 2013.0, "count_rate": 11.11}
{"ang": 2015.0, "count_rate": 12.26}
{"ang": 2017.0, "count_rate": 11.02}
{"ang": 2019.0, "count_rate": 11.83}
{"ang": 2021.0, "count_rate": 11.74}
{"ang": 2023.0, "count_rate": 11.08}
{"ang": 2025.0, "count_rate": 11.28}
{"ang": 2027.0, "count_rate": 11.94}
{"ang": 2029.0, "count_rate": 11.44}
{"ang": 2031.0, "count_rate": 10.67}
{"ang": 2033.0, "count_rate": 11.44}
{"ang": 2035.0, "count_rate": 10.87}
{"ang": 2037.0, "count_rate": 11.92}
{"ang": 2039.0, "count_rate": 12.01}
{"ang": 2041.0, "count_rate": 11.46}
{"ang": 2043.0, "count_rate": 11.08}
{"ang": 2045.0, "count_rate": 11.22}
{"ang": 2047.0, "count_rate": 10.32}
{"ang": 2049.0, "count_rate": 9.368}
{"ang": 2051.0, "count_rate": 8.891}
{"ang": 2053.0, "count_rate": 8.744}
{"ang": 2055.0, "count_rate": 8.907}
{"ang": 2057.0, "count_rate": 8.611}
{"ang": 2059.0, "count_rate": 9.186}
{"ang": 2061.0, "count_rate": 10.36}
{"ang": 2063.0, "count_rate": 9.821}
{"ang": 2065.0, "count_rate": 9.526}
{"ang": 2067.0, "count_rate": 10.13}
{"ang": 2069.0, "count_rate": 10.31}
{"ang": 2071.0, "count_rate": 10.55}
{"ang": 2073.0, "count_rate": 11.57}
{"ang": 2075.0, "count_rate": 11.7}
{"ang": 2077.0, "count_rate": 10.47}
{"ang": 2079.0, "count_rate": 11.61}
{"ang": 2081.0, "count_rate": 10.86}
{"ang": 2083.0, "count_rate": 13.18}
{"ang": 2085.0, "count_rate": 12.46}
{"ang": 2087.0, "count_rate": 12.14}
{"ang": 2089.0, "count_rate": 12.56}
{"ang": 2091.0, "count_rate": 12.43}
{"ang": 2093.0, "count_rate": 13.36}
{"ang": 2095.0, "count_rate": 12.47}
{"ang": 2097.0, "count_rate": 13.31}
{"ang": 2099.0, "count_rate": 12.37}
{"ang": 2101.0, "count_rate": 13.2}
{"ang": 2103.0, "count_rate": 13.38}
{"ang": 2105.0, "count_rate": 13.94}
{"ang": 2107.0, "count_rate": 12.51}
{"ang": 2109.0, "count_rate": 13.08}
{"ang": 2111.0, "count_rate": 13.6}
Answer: 4.9 deg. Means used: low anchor 8.76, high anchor 10.8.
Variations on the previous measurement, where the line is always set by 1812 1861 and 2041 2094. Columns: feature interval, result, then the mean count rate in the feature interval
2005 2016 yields -1.64 deg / 11.8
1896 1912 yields -1.85 deg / 10.3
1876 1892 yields -1.35 deg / 9.85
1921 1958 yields -2.02 deg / 10.1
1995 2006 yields -2.15 deg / 12.1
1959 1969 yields 2.82 deg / 7.05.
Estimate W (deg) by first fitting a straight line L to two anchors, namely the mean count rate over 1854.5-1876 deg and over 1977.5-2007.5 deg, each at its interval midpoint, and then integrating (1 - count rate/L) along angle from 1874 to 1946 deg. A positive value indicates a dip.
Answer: 2.3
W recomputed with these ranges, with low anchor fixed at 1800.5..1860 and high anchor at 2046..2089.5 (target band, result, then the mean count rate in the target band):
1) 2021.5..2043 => -2.5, 11.4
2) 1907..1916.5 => -1.2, 10.4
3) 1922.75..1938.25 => -2.6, 10.9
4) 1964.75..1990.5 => -4.3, 11.4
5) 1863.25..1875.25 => -1.1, 9.71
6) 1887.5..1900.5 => -1.4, 10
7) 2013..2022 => -1.4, 11.6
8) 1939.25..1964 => 1.9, 8.79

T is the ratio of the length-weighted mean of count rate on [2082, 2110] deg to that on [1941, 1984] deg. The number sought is 1.37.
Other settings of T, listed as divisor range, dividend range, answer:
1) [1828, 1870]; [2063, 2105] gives 1.33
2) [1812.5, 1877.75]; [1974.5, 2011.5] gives 1.44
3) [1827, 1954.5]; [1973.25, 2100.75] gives 1.19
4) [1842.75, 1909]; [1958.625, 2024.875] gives 1.17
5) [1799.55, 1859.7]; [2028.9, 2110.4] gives 1.32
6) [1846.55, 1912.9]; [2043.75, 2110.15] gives 1.16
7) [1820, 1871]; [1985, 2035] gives 1.37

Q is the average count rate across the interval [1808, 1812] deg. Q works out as 8.46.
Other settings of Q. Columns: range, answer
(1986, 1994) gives 14.4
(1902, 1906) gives 11.1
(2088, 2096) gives 12.7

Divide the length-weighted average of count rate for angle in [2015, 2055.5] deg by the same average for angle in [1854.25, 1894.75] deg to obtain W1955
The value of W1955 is 1.13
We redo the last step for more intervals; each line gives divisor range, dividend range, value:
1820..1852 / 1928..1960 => 1.13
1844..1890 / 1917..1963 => 1.04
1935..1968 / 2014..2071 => 1.20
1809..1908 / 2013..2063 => 1.16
